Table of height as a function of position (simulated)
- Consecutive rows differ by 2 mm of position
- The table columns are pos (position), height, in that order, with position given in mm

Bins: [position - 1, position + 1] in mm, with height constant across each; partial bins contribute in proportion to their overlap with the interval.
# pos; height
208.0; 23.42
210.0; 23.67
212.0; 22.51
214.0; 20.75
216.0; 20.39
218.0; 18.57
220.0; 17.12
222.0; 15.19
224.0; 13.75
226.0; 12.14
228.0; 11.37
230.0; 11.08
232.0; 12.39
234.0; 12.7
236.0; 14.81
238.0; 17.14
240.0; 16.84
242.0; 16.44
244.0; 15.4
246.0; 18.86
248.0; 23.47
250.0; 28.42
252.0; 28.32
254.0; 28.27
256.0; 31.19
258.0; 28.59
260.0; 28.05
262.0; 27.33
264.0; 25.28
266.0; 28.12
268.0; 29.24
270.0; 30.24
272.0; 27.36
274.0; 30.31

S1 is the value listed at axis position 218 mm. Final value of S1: 18.57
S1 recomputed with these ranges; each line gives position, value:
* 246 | 18.86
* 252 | 28.32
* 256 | 31.19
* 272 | 27.36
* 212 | 22.51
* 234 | 12.7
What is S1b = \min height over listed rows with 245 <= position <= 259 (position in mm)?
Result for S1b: 18.86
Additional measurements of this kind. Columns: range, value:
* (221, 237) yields 11.08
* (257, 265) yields 25.28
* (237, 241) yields 16.84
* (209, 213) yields 22.51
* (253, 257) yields 28.27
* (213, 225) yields 13.75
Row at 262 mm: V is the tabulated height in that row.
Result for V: 27.33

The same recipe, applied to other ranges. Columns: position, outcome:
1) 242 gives 16.44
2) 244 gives 15.4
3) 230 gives 11.08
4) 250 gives 28.42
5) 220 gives 17.12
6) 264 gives 25.28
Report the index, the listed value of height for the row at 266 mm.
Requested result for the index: 28.12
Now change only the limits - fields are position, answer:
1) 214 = 20.75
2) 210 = 23.67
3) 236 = 14.81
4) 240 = 16.84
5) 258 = 28.59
